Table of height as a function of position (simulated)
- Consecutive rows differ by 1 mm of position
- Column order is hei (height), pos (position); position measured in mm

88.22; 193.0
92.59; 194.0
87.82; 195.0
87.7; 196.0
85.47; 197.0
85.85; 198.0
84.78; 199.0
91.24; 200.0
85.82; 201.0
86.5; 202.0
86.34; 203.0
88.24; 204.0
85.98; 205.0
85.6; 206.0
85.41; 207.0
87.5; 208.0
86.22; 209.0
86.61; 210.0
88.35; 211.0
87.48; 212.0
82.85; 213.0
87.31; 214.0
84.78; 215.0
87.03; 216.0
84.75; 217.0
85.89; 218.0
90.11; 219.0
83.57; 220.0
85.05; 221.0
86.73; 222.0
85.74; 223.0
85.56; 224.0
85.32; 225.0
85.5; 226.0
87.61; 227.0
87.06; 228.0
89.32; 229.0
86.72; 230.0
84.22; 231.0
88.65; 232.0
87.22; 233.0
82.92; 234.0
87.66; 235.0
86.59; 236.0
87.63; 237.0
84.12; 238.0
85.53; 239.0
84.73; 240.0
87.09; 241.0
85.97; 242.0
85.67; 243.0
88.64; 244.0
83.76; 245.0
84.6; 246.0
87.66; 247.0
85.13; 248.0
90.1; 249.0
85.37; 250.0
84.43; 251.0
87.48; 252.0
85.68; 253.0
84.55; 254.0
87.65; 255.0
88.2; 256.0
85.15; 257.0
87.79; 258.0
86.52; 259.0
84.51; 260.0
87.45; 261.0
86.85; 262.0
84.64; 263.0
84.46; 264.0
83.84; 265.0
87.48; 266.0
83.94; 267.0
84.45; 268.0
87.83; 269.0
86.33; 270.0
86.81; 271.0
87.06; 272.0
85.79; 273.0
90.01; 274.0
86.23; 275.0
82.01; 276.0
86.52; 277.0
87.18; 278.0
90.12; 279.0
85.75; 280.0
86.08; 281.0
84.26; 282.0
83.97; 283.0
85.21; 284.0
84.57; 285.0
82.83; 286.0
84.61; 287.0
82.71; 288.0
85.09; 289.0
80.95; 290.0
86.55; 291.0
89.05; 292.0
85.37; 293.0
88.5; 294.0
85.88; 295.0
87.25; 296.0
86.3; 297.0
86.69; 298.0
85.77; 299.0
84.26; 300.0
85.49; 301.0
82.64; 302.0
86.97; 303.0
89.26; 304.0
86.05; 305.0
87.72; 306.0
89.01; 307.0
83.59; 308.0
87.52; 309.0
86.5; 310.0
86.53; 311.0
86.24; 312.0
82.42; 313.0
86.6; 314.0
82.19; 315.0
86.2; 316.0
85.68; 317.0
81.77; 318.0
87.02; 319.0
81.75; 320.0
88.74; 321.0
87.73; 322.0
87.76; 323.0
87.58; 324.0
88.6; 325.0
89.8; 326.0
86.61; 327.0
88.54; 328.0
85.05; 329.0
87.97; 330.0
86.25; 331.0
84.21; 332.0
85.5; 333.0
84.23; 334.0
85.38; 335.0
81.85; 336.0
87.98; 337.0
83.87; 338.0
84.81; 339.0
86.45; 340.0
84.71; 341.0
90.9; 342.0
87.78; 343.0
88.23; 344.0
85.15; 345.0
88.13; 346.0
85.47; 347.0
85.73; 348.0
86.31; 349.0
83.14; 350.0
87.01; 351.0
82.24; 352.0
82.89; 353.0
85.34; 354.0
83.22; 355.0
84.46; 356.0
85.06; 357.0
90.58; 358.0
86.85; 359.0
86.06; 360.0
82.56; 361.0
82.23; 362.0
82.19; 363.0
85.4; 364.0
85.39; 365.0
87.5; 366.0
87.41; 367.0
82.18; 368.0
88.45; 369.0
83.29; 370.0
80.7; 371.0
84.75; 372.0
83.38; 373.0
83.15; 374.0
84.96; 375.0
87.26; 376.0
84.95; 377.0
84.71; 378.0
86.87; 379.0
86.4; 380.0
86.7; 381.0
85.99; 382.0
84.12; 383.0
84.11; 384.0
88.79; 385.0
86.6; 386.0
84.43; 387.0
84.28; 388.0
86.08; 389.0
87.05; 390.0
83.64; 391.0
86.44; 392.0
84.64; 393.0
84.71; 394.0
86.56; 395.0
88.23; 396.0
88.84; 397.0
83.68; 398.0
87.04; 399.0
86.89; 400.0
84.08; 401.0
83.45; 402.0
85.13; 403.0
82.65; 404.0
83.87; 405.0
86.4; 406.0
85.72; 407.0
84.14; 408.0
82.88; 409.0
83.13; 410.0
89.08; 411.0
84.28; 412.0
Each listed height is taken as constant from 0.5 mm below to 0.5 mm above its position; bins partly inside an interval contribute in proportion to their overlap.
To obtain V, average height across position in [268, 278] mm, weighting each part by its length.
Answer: 86.4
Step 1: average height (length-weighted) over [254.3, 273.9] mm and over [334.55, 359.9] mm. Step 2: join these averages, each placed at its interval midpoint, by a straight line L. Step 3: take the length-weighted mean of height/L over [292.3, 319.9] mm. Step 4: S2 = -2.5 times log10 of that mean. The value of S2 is 0.00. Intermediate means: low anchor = 86.2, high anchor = 85.7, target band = 85.9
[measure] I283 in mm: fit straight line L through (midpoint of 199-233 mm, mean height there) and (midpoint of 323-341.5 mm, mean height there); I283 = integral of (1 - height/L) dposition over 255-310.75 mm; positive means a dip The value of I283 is 0.20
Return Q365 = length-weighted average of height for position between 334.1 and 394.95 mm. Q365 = 85.4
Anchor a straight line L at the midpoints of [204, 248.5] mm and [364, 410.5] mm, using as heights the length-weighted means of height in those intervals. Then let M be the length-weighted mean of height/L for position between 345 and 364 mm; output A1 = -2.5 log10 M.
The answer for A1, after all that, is 0.01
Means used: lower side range 86.2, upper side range 85.3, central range 85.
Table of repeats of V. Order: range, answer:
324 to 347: 86.5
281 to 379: 85.6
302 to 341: 86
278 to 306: 85.7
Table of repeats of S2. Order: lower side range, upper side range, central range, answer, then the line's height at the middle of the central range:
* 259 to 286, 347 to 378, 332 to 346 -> -0.01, 85.1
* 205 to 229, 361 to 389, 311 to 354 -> -0.01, 85.3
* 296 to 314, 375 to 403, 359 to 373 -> 0.02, 85.9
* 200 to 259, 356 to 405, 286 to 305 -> 0.00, 85.9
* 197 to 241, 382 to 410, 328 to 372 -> 0.00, 85.6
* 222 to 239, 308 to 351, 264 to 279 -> 0.00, 86.2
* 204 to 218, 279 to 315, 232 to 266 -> 0.00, 86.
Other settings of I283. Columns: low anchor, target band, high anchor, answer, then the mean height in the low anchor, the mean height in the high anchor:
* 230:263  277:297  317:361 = 0.11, 86.2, 86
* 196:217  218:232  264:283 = -0.01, 86.5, 86.1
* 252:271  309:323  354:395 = 0.02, 86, 85.2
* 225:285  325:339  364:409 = -0.05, 86.2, 85.3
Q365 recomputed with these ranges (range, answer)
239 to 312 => 86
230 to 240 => 86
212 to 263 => 86.2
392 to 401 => 86.2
